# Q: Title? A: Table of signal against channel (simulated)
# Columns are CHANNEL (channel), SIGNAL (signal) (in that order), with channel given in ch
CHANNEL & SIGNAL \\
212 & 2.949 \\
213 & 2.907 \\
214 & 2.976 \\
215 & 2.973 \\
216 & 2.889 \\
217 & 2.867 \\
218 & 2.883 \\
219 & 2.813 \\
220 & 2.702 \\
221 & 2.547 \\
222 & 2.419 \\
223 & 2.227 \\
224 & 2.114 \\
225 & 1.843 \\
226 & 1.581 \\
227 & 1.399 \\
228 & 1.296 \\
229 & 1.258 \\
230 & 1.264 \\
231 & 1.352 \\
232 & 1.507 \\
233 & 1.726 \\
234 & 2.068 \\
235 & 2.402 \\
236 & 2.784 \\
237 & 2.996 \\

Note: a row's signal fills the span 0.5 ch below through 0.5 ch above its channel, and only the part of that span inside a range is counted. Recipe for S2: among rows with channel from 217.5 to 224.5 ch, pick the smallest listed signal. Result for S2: 2.114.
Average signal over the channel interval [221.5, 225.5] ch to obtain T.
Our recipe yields 2.15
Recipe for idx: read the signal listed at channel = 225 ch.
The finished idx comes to 1.843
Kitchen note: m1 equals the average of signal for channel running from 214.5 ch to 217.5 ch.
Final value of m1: 2.91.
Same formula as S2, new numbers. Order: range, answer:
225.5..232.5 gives 1.258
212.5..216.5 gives 2.889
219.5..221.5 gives 2.547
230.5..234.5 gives 1.352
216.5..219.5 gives 2.813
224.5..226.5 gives 1.581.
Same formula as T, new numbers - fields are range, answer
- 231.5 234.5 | 1.77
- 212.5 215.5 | 2.95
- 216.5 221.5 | 2.76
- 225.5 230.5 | 1.36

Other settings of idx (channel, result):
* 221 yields 2.547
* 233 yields 1.726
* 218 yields 2.883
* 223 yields 2.227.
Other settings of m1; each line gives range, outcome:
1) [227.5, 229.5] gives 1.28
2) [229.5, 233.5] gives 1.46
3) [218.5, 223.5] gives 2.54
